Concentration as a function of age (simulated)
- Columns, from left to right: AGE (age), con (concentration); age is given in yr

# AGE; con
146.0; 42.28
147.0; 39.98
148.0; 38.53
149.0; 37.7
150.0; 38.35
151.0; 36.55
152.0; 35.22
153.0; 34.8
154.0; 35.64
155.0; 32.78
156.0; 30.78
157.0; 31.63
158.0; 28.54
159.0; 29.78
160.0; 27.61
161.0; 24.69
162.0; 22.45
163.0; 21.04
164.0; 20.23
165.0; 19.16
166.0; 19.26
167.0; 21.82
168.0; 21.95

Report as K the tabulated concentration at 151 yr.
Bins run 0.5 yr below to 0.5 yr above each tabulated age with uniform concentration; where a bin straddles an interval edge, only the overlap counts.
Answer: 36.55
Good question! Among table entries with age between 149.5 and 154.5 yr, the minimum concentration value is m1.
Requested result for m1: 34.8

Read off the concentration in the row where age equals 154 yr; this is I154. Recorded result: 35.64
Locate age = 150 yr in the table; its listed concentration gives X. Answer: 38.35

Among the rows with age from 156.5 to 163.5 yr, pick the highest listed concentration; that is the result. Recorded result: 31.63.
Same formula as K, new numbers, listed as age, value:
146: 42.28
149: 37.7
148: 38.53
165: 19.16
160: 27.61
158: 28.54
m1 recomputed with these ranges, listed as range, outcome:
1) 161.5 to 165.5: 19.16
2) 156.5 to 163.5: 21.04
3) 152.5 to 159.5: 28.54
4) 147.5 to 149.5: 37.7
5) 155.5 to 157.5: 30.78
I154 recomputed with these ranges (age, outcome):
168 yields 21.95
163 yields 21.04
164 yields 20.23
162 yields 22.45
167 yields 21.82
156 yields 30.78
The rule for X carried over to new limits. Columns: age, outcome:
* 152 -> 35.22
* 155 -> 32.78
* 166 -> 19.26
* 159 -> 29.78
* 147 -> 39.98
